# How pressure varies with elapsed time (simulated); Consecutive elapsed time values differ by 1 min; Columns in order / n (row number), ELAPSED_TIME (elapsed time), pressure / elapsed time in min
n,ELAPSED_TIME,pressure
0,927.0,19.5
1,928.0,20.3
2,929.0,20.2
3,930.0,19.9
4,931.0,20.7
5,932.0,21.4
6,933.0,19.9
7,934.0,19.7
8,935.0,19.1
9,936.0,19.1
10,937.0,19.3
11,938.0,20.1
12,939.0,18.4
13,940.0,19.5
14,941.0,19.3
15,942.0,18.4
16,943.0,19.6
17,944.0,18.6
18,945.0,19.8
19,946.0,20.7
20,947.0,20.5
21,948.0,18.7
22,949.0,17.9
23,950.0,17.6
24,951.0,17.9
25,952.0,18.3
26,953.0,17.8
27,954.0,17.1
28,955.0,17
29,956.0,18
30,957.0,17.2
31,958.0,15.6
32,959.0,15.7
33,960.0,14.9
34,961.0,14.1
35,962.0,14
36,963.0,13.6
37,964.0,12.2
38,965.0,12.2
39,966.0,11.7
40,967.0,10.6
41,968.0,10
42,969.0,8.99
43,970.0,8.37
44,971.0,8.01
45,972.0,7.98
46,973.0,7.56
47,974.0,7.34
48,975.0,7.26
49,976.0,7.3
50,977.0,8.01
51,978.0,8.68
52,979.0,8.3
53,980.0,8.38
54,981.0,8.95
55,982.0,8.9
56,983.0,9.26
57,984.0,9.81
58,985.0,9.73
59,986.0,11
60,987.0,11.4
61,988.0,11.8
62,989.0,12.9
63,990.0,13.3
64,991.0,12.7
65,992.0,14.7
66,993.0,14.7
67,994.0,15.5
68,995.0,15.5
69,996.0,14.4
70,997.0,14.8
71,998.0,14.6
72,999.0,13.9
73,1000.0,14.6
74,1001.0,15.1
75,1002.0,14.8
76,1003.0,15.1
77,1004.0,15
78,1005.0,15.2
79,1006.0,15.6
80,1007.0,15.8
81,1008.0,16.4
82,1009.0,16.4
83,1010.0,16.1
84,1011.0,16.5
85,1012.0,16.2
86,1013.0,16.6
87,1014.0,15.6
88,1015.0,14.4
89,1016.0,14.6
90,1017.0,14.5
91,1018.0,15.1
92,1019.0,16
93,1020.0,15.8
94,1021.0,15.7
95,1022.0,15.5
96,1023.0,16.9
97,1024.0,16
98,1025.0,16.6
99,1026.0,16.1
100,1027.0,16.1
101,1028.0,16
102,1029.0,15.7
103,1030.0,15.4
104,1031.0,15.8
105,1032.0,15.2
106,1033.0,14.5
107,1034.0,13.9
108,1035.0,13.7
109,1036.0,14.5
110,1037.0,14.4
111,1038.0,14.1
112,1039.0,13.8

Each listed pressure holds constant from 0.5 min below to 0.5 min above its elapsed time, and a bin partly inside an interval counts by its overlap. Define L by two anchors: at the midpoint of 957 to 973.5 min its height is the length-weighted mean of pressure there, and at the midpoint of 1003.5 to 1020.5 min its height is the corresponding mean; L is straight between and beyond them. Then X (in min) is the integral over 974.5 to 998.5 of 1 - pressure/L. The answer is 4.06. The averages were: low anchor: 11.8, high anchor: 15.6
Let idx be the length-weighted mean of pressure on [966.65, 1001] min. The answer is 10.9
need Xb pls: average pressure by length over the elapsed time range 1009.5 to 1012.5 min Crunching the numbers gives 16.3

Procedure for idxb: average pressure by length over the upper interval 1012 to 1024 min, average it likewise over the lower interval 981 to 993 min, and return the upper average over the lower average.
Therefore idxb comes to 1.4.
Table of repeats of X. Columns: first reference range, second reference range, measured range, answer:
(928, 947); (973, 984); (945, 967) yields -2.5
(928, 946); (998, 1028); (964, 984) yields 9.9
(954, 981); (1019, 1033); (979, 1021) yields 0.1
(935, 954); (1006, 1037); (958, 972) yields 4.8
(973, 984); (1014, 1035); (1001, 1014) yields -3.0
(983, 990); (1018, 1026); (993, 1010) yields -2.6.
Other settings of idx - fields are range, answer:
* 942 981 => 13.6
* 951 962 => 16.5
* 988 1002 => 14.3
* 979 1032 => 14.3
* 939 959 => 18.3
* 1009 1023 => 15.7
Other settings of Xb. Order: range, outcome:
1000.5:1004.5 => 15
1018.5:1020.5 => 15.9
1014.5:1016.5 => 14.5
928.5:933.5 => 20.4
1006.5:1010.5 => 16.2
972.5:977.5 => 7.49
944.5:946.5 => 20.2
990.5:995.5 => 14.6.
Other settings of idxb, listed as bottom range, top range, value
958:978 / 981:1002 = 1.22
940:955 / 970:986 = 0.45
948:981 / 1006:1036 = 1.25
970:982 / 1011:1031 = 1.96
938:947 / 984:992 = 0.61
